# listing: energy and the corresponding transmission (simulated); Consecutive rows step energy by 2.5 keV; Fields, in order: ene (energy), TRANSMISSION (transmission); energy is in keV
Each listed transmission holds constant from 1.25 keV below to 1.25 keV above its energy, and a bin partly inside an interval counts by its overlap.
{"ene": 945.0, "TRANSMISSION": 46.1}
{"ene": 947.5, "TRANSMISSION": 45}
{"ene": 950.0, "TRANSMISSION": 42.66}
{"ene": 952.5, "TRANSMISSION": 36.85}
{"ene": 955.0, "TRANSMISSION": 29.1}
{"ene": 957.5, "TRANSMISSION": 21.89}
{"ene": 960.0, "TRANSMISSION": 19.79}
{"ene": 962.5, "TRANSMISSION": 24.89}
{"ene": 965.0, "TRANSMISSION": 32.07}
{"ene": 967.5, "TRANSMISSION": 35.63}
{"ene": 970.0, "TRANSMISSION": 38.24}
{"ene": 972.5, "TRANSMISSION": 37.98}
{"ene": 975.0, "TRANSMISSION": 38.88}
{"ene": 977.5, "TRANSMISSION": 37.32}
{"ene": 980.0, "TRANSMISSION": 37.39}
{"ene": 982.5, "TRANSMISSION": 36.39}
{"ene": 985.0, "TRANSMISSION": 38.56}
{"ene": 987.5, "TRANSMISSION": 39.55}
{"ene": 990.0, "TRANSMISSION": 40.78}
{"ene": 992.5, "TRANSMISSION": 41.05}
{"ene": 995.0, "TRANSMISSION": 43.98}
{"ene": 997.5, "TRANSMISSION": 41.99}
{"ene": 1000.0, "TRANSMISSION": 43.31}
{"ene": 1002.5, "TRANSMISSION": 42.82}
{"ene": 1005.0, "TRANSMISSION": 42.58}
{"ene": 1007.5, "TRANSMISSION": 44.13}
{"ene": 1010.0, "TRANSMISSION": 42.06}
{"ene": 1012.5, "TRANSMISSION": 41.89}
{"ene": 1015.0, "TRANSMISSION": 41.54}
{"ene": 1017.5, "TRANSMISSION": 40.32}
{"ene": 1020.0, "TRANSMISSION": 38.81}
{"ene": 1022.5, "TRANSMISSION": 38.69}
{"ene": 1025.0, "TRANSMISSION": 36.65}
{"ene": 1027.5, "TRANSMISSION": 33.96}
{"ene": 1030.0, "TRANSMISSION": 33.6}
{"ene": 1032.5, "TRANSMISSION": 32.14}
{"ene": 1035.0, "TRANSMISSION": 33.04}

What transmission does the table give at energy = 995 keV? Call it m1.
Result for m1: 43.98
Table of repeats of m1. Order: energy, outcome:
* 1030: 33.6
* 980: 37.39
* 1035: 33.04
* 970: 38.24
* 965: 32.07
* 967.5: 35.63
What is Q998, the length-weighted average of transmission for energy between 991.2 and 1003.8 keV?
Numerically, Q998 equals 42.6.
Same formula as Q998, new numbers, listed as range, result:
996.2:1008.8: 43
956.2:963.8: 22.3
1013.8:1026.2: 39.2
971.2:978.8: 38.1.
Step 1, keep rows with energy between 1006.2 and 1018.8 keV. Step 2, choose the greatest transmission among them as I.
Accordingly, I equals 44.13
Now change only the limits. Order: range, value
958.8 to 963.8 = 24.89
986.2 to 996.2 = 43.98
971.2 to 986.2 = 38.88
